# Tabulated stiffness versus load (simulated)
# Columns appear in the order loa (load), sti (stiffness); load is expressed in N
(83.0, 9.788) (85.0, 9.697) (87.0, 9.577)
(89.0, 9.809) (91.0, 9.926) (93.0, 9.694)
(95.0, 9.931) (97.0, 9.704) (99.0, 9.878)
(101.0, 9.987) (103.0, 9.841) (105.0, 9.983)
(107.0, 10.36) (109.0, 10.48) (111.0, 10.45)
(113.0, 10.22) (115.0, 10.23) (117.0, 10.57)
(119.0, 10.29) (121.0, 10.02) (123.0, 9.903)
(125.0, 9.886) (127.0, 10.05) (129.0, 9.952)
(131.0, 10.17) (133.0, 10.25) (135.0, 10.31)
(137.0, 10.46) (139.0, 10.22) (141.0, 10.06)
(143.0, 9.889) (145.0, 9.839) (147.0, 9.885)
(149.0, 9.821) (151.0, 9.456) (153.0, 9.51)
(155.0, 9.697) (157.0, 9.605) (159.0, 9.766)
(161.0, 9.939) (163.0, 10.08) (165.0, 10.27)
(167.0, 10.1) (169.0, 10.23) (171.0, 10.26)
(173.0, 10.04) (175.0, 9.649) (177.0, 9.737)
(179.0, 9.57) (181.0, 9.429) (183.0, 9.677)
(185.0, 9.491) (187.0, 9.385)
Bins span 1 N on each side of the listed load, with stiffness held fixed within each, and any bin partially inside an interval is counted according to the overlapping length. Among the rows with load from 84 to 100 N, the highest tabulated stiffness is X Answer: 9.931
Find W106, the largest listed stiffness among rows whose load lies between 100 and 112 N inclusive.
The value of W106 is 10.48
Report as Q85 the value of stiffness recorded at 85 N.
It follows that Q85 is 9.697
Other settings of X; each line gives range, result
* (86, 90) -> 9.809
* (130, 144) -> 10.46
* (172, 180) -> 10.04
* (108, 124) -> 10.57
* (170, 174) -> 10.26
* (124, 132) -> 10.17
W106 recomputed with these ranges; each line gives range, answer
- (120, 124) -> 10.02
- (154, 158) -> 9.697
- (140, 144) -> 10.06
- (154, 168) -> 10.27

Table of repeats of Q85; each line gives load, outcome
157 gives 9.605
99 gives 9.878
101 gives 9.987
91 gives 9.926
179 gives 9.57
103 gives 9.841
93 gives 9.694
